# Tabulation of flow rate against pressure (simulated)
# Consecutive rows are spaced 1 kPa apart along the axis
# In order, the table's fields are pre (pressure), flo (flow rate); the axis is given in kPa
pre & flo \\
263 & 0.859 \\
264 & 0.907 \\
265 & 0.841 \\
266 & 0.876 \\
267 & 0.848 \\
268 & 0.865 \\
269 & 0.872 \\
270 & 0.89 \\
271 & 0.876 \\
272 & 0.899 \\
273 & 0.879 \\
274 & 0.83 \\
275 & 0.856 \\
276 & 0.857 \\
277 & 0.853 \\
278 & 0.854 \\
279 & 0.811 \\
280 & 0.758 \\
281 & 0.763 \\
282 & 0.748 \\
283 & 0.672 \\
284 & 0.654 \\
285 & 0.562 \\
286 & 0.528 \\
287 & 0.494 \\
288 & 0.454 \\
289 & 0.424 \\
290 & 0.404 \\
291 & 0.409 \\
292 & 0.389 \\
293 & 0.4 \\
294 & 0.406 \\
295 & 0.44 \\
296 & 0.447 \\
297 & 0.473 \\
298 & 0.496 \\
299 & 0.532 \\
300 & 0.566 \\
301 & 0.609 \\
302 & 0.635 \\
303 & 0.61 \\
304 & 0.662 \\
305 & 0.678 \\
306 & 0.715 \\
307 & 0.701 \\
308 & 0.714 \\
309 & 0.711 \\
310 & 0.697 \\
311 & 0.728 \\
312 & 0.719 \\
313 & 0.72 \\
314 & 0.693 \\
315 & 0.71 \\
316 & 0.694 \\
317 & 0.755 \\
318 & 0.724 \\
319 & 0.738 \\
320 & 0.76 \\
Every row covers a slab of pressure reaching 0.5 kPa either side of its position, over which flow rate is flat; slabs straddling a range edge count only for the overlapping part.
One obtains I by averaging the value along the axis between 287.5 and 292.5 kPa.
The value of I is 0.416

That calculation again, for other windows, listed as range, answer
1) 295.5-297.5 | 0.46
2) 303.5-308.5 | 0.694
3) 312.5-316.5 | 0.704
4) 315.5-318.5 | 0.724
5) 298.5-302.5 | 0.585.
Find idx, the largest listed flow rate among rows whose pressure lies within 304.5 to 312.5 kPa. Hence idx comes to 0.728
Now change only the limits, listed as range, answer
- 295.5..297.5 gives 0.473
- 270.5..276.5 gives 0.899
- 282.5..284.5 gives 0.672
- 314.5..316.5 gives 0.71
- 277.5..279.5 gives 0.854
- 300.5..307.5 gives 0.715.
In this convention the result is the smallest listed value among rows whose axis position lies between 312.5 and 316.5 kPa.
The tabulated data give 0.693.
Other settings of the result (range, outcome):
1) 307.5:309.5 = 0.711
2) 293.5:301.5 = 0.406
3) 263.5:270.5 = 0.841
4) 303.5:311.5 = 0.662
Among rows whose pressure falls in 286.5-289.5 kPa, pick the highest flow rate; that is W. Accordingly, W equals 0.494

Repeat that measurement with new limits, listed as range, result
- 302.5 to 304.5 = 0.662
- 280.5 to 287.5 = 0.763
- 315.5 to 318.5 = 0.755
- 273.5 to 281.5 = 0.857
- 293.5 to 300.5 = 0.566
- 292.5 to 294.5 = 0.406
